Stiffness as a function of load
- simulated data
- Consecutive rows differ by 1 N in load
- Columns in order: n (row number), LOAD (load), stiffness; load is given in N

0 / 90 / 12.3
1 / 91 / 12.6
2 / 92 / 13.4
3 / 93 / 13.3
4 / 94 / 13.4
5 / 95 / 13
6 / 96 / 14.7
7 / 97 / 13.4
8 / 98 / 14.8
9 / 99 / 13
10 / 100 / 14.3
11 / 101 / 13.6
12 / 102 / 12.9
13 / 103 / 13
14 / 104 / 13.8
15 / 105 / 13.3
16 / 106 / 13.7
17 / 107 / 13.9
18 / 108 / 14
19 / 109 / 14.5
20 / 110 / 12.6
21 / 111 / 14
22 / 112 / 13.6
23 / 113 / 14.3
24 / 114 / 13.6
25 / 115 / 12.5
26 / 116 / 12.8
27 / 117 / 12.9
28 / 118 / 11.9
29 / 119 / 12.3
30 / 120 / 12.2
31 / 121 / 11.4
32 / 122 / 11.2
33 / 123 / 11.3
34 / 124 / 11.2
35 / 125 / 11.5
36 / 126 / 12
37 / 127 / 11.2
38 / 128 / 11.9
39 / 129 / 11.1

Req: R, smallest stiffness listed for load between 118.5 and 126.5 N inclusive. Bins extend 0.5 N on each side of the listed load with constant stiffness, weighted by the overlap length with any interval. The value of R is 11.2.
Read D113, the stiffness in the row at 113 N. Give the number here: 14.3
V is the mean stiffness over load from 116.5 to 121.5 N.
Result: 12.1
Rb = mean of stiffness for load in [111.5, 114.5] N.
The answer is 13.8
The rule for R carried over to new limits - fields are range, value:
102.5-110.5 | 12.6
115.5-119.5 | 11.9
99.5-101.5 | 13.6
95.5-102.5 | 12.9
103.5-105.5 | 13.3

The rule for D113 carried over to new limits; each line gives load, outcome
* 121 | 11.4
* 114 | 13.6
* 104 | 13.8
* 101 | 13.6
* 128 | 11.9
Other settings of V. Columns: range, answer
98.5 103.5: 13.4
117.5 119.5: 12.1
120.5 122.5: 11.3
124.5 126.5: 11.8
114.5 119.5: 12.5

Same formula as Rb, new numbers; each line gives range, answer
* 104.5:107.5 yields 13.6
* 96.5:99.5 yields 13.7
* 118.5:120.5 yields 12.2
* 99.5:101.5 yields 13.9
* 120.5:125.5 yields 11.3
